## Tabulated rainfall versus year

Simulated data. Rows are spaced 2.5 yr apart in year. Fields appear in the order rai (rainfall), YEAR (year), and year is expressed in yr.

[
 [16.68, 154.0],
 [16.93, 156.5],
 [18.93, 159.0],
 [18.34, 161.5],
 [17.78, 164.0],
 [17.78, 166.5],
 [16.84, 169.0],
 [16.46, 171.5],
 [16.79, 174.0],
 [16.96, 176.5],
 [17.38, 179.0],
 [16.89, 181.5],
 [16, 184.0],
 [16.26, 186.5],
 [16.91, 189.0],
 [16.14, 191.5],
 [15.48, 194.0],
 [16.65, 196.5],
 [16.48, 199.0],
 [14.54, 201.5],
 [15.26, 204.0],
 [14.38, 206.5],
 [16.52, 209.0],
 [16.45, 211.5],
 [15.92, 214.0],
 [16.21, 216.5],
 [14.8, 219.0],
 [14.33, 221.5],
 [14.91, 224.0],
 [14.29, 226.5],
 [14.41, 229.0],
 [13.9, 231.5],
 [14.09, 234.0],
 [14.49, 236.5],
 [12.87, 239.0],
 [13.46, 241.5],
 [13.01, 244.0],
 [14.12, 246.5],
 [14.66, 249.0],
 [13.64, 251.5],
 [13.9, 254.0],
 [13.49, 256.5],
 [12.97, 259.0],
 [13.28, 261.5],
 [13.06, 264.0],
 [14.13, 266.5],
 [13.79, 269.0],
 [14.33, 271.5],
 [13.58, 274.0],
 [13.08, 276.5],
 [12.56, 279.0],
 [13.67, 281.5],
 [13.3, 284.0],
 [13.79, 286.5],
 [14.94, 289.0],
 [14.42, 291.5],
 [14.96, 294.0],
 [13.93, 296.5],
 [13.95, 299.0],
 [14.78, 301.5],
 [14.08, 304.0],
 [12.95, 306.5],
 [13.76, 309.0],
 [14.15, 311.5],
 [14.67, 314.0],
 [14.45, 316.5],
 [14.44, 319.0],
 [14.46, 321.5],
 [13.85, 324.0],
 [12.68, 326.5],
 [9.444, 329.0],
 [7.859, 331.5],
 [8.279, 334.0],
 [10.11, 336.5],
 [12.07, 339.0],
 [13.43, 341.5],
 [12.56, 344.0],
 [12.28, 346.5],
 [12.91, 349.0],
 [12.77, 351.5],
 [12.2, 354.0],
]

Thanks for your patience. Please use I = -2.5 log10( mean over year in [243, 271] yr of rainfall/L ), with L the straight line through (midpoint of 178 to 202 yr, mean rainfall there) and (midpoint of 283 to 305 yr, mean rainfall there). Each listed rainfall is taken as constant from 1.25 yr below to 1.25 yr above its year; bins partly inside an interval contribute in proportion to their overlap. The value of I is 0.10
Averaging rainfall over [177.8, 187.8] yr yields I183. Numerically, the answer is 16.6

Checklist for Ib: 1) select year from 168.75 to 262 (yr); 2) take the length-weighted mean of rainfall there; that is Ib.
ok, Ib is 15.1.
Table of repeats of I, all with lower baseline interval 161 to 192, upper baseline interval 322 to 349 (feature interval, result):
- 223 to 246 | 0.08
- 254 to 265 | 0.06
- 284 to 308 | -0.11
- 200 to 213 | 0.03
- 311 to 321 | -0.19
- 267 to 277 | -0.01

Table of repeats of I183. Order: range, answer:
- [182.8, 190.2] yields 16.4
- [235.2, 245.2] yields 13.5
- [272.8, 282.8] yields 13.2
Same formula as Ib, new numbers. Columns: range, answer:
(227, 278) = 13.7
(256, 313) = 13.8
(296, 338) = 12.8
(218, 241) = 14.2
